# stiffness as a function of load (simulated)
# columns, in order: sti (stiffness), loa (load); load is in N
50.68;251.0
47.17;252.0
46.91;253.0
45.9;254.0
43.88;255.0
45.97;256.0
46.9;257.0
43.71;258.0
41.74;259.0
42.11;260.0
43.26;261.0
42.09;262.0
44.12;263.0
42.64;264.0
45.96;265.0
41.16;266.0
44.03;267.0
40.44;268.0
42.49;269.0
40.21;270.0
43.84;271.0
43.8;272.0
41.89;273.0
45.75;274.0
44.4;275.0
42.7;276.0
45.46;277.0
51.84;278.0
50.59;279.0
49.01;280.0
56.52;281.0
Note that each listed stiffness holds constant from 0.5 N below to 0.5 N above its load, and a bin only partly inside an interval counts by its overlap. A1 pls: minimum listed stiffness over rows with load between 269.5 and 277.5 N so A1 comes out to 40.21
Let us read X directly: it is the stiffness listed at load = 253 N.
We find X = 46.91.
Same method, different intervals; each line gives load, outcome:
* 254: 45.9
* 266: 41.16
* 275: 44.4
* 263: 44.12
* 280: 49.01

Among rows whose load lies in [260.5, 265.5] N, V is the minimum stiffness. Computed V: 42.09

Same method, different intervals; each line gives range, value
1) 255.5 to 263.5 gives 41.74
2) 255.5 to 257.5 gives 45.97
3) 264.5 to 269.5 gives 40.44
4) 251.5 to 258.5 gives 43.71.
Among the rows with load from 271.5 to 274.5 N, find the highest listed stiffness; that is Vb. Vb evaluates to 45.75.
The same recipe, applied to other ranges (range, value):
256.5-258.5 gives 46.9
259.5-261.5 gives 43.26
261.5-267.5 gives 45.96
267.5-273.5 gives 43.84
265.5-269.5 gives 44.03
